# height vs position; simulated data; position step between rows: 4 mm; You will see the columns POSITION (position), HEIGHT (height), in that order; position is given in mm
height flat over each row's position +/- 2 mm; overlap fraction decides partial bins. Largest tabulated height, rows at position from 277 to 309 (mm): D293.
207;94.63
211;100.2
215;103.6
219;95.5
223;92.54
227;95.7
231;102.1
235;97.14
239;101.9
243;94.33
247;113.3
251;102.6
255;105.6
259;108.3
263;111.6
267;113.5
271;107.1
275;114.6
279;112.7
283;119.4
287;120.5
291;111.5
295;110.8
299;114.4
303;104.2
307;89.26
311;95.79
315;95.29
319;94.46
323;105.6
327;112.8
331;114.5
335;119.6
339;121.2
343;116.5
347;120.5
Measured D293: 120.5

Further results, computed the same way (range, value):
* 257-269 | 113.5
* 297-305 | 114.4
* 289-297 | 111.5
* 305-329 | 112.8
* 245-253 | 113.3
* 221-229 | 95.7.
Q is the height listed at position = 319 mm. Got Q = 94.46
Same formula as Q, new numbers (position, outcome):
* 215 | 103.6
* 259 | 108.3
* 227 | 95.7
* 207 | 94.63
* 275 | 114.6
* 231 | 102.1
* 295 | 110.8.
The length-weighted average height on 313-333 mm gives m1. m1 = 105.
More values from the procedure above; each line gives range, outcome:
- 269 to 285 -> 113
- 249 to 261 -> 106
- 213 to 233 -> 97.9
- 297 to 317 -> 99.8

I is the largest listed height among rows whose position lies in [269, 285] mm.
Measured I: 119.4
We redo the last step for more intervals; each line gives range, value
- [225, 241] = 102.1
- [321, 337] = 119.6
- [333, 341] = 121.2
